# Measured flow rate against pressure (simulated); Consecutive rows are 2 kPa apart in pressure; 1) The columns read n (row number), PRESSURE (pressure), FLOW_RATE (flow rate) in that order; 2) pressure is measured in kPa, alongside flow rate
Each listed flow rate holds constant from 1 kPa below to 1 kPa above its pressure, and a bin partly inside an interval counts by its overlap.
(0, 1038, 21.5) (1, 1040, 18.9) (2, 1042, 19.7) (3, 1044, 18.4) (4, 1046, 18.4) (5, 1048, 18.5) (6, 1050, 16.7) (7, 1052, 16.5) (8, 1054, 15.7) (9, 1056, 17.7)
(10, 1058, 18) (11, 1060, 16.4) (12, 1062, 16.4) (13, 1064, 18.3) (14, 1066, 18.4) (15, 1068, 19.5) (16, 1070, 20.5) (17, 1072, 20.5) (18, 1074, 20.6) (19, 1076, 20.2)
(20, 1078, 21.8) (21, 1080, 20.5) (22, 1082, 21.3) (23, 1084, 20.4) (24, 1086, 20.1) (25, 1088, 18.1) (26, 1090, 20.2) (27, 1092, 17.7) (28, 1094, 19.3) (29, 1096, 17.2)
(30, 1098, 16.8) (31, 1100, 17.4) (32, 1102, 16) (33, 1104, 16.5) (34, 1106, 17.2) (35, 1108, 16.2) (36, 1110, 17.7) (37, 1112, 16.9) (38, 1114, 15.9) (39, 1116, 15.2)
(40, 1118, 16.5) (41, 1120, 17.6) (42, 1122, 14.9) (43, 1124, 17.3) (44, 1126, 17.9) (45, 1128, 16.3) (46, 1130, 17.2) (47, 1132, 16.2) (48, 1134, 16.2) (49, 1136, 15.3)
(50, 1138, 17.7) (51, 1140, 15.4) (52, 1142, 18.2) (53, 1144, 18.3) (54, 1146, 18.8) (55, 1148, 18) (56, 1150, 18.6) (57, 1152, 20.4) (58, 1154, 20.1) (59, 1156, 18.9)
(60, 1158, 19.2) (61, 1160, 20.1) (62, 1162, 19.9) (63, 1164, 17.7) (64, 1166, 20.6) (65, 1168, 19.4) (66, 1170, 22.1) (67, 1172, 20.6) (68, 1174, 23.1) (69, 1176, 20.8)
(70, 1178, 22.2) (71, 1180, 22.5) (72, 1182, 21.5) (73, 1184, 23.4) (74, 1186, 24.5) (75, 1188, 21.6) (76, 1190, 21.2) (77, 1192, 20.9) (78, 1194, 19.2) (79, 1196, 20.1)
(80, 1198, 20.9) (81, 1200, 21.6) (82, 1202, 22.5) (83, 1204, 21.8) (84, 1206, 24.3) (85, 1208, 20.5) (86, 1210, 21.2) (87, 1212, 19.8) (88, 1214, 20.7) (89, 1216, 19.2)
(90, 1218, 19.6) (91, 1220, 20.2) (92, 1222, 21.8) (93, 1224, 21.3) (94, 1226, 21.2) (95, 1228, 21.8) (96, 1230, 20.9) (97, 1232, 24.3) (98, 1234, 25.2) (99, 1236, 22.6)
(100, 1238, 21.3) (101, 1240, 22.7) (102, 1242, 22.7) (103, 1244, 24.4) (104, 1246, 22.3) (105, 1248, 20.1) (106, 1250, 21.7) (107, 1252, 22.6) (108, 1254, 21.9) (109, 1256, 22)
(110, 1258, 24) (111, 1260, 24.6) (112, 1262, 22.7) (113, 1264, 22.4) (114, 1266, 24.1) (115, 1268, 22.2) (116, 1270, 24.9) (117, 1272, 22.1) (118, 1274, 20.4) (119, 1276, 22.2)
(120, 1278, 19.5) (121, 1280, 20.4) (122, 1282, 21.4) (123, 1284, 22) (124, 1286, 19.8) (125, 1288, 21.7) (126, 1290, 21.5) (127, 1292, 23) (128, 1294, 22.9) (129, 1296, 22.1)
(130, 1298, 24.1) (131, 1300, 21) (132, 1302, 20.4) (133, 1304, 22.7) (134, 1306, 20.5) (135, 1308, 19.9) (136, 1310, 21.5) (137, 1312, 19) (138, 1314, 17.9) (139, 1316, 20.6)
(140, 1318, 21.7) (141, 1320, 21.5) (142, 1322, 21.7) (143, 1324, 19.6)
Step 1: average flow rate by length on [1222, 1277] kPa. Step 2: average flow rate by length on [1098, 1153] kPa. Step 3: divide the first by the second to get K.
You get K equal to 1.3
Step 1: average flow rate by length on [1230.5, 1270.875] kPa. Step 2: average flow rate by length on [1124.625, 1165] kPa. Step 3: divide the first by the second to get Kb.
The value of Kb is 1.3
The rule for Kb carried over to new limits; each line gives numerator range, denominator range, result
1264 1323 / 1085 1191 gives 1.15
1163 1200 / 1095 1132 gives 1.27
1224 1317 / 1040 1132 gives 1.22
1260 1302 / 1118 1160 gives 1.25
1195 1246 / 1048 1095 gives 1.15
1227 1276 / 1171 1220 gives 1.06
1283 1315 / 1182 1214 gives 0.99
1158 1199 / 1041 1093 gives 1.12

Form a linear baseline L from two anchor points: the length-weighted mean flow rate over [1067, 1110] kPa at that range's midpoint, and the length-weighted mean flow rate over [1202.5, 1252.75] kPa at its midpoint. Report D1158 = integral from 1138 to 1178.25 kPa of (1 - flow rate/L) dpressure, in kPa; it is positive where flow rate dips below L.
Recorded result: 1.7 kPa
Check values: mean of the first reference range 18.9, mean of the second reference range 21.8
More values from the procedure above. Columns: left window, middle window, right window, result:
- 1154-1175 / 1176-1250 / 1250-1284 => -1.9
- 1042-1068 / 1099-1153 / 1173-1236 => 6.9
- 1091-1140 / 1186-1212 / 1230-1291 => -1.9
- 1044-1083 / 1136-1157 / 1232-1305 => 2.0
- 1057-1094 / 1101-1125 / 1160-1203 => 4.2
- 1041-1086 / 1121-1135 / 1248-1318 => 2.2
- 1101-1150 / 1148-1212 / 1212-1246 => -4.9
